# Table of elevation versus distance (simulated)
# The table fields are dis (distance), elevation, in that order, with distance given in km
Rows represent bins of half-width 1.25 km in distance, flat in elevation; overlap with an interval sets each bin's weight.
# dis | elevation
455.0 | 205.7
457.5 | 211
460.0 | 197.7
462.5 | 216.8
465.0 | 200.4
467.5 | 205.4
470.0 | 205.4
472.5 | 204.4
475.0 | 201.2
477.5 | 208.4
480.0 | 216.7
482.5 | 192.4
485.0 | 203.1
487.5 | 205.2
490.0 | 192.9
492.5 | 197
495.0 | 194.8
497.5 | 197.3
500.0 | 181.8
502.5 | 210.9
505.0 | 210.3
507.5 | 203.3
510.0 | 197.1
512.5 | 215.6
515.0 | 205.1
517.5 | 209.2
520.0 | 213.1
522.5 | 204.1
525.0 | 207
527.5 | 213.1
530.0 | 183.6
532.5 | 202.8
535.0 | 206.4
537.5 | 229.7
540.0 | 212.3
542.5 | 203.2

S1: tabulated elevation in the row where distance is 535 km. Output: 206.4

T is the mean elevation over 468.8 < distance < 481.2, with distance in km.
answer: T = 207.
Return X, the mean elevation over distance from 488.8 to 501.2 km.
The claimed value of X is 193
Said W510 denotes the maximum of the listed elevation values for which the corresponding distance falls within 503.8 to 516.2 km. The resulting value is 215.6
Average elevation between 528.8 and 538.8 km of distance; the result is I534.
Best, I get 206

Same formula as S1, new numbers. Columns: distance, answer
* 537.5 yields 229.7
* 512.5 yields 215.6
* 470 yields 205.4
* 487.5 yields 205.2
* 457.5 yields 211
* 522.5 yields 204.1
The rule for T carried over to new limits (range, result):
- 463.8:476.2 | 203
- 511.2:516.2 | 210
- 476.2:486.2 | 205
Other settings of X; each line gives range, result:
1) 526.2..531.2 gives 199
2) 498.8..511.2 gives 201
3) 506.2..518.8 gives 206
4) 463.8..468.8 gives 203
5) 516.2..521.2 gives 211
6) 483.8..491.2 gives 200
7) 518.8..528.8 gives 209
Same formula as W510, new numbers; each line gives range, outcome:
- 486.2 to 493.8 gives 205.2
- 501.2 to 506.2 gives 210.9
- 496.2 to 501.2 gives 197.3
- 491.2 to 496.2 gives 197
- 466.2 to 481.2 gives 216.7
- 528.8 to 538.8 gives 229.7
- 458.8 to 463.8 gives 216.8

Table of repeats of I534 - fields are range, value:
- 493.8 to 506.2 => 199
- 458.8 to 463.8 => 207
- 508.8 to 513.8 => 206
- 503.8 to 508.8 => 207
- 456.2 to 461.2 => 204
